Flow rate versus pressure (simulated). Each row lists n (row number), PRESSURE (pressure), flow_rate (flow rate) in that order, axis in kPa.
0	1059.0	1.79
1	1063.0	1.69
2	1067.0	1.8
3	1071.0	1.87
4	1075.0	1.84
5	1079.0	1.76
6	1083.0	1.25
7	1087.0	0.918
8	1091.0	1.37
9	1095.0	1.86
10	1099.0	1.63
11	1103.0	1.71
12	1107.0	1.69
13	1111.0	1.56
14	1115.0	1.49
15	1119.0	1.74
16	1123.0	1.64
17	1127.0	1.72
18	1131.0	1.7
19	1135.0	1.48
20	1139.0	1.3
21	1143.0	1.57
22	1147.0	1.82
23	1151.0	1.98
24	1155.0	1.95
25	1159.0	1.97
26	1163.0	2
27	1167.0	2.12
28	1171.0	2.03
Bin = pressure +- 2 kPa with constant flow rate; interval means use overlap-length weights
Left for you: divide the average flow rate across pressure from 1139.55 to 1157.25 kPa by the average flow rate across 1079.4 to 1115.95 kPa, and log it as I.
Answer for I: 1.2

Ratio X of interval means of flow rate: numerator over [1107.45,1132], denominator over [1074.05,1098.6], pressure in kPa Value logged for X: 1.10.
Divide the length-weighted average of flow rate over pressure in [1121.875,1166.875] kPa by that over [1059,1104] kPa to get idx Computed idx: 1.1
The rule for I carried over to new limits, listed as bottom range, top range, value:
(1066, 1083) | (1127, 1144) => 0.88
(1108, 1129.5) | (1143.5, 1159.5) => 1.16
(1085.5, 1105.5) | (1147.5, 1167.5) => 1.31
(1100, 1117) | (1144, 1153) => 1.15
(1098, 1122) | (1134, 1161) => 1.06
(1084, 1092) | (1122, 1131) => 1.50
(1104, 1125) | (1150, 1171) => 1.23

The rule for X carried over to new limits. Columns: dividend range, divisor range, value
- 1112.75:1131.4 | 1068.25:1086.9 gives 1.03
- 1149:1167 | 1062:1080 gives 1.11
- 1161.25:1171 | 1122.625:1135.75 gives 1.25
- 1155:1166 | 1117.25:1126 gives 1.18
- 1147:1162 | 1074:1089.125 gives 1.38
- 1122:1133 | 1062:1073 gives 0.94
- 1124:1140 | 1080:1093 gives 1.28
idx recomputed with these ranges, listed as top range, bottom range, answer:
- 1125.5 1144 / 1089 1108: 0.94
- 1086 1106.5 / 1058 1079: 0.86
